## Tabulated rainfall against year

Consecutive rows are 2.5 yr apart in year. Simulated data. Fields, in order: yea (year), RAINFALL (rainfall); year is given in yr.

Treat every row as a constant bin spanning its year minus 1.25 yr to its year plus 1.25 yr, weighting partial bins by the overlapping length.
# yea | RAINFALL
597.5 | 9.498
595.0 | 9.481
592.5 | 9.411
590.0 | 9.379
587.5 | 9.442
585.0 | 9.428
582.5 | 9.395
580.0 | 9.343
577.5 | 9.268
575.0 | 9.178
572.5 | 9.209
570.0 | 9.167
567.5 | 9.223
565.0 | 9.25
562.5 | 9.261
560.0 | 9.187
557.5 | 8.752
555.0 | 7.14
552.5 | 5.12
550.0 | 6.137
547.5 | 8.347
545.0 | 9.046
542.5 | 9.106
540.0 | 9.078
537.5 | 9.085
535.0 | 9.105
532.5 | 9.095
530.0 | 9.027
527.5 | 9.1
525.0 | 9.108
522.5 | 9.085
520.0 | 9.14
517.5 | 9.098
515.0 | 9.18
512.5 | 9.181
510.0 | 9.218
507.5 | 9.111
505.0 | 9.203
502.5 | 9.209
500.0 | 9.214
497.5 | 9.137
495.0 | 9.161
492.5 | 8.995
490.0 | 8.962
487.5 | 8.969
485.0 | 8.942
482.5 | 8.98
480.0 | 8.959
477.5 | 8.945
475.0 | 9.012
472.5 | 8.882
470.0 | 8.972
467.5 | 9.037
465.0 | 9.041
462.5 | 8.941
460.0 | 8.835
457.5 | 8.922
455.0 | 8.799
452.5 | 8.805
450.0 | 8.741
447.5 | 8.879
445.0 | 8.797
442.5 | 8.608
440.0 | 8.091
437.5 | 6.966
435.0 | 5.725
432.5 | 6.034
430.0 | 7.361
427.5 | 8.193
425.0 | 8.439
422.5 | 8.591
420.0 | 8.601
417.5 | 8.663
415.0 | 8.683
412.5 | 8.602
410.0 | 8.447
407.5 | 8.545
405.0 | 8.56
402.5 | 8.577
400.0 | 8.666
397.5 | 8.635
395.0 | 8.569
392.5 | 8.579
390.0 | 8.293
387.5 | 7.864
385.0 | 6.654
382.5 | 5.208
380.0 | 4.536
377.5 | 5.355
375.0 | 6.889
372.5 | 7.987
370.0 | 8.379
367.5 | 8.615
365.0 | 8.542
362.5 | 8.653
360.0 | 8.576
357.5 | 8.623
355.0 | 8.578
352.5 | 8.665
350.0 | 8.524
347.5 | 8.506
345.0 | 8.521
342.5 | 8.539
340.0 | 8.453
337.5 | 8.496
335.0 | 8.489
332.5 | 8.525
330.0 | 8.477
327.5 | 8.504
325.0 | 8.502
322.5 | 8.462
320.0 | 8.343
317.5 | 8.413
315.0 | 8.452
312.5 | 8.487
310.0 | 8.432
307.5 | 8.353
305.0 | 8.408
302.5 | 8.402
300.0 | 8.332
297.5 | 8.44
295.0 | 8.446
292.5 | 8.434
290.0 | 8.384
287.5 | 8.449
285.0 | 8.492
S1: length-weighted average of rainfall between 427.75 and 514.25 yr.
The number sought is 8.66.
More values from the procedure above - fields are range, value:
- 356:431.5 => 7.99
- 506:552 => 8.84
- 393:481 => 8.46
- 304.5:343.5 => 8.46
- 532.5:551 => 8.63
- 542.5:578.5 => 8.47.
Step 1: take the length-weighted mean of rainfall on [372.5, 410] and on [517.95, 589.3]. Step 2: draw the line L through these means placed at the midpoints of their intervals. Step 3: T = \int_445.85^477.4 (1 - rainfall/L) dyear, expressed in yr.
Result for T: -3.15 yr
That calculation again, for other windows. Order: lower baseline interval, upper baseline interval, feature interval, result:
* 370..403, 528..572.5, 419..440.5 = 0.5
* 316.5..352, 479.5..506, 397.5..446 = 3.8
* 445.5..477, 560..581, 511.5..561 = 2.9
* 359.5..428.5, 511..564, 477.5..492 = -1.0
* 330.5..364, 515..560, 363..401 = 4.5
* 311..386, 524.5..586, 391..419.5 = -1.2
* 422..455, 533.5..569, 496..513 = -2.0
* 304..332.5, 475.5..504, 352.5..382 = 3.2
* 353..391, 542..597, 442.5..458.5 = -1.5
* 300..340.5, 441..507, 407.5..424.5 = 0.3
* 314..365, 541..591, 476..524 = -2.4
